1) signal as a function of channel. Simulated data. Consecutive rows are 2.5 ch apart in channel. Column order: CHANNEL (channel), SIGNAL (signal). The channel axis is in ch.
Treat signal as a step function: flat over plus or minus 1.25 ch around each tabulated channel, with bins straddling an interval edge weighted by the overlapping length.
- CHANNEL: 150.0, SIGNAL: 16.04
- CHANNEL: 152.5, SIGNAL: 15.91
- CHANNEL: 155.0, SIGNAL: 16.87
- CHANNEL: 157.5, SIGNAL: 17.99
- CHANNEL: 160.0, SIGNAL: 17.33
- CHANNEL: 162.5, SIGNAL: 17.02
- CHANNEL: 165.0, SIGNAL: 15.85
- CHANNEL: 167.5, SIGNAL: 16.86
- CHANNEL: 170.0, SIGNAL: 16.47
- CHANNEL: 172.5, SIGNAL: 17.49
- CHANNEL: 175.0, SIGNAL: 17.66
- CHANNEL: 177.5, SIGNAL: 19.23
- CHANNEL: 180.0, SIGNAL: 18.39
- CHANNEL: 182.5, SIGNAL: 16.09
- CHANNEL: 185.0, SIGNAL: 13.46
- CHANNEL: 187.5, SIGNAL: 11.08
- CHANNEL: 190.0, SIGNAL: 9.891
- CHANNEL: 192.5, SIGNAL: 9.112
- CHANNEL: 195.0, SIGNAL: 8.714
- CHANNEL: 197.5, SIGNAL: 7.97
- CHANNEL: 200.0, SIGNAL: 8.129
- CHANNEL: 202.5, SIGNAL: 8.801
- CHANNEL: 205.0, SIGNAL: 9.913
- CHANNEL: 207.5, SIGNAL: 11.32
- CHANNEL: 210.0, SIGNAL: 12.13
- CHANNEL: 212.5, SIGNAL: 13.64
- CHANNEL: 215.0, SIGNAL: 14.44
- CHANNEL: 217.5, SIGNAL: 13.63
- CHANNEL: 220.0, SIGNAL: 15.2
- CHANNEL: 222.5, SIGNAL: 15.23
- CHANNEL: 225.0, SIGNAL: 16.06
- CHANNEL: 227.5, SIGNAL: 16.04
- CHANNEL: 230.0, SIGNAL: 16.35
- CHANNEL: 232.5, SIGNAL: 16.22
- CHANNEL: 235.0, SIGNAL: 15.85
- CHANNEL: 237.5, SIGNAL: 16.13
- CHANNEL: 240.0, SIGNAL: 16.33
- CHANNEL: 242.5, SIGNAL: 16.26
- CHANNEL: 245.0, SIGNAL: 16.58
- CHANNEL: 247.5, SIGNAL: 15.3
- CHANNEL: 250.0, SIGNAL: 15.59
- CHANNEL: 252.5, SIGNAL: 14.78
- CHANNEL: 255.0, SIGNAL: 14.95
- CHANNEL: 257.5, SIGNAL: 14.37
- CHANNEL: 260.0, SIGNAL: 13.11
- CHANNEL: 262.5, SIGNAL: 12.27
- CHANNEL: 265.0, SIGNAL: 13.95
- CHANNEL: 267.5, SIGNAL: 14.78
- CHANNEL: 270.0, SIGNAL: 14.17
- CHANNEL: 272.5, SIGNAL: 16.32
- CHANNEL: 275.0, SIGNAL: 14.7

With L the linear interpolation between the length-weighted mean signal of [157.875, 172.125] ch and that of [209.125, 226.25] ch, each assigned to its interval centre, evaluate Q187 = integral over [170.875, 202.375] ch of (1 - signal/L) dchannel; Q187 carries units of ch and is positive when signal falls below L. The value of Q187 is 5.8 ch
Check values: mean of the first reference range 16.8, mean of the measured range 13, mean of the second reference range 14.4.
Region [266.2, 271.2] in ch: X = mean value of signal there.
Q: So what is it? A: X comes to 14.5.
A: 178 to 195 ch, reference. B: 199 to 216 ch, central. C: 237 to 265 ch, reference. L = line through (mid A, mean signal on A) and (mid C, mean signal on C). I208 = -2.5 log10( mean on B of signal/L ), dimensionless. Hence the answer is 0.22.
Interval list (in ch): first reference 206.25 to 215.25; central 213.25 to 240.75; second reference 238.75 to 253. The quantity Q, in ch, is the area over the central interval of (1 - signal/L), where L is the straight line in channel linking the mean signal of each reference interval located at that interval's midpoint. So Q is -2.7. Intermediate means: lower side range 12.7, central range 15.5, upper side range 15.9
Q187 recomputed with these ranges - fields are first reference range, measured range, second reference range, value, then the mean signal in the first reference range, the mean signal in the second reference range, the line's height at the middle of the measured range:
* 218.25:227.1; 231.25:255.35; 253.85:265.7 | -2.25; 15.4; 13.7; 14.5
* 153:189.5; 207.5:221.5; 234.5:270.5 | 1.81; 16.4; 15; 15.6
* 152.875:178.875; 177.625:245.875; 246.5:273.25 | 9.84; 17.2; 14.5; 15.9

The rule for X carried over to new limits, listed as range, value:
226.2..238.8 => 16.1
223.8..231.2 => 16.1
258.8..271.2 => 13.7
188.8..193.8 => 9.49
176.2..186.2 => 16.8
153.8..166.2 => 17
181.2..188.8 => 13.6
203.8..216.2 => 12.3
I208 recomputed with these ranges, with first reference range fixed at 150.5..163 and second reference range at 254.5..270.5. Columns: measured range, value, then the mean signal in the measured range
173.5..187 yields -0.02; 16.6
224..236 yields -0.09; 16.1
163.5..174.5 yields -0.01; 16.7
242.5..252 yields -0.11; 15.8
